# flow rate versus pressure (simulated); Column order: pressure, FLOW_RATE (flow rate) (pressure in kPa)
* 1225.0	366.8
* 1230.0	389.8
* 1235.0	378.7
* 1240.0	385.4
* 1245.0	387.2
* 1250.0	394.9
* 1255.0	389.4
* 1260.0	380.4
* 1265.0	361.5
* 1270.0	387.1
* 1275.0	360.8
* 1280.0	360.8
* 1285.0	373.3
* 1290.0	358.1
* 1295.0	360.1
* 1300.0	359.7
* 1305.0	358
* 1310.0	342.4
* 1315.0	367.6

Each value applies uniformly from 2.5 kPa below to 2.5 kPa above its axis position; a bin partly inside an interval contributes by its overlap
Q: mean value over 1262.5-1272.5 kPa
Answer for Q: 374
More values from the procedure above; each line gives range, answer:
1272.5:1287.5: 365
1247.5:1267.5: 382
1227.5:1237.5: 384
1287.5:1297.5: 359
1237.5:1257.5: 389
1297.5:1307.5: 359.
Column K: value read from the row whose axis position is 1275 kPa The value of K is 360.8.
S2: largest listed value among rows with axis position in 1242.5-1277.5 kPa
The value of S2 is 394.9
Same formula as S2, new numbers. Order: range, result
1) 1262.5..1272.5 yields 387.1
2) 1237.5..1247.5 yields 387.2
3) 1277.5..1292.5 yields 373.3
